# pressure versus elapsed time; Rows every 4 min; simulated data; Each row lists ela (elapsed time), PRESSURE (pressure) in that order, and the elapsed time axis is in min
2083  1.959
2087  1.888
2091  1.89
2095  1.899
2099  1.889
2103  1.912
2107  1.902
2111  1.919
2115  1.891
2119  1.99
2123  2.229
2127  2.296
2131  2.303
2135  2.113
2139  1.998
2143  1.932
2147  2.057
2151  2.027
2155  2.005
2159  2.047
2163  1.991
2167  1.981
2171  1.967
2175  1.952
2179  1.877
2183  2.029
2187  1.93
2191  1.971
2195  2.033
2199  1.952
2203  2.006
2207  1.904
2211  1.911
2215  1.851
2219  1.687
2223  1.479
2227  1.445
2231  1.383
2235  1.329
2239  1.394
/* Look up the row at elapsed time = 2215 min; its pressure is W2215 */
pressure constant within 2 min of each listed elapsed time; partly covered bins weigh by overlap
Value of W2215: 1.851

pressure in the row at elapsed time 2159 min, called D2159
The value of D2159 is 2.047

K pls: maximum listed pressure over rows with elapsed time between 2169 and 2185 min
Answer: 2.029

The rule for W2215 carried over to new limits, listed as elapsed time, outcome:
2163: 1.991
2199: 1.952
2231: 1.383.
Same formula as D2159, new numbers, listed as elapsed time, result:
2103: 1.912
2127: 2.296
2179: 1.877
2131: 2.303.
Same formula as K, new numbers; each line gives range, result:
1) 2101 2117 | 1.919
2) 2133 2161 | 2.113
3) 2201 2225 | 2.006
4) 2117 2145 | 2.303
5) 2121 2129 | 2.296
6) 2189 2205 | 2.033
